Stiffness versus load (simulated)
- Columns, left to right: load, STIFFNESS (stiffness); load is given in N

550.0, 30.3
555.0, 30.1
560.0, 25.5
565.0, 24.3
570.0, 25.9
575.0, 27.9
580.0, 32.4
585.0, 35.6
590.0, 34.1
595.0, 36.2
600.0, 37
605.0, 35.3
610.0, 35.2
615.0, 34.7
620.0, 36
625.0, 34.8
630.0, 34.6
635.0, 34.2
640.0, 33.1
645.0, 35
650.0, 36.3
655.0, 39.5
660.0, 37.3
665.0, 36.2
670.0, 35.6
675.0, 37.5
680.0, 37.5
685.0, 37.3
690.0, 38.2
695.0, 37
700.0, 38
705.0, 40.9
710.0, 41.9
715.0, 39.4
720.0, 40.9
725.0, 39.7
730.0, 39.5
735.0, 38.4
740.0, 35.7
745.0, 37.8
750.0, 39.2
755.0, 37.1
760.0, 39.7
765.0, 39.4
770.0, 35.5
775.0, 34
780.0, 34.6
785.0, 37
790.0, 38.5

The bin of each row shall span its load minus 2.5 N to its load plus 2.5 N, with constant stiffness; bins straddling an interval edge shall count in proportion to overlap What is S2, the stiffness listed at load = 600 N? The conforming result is 37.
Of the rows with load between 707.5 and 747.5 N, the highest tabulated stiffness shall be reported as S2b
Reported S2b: 41.9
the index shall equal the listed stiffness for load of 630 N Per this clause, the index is 34.6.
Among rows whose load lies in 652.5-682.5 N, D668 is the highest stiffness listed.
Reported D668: 39.5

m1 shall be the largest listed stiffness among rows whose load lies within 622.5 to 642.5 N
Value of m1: 34.8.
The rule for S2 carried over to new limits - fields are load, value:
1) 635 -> 34.2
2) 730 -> 39.5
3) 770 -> 35.5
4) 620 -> 36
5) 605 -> 35.3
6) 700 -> 38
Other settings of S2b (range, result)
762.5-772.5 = 39.4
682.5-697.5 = 38.2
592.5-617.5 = 37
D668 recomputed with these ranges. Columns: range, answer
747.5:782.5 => 39.7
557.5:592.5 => 35.6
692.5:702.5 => 38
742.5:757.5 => 39.2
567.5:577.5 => 27.9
